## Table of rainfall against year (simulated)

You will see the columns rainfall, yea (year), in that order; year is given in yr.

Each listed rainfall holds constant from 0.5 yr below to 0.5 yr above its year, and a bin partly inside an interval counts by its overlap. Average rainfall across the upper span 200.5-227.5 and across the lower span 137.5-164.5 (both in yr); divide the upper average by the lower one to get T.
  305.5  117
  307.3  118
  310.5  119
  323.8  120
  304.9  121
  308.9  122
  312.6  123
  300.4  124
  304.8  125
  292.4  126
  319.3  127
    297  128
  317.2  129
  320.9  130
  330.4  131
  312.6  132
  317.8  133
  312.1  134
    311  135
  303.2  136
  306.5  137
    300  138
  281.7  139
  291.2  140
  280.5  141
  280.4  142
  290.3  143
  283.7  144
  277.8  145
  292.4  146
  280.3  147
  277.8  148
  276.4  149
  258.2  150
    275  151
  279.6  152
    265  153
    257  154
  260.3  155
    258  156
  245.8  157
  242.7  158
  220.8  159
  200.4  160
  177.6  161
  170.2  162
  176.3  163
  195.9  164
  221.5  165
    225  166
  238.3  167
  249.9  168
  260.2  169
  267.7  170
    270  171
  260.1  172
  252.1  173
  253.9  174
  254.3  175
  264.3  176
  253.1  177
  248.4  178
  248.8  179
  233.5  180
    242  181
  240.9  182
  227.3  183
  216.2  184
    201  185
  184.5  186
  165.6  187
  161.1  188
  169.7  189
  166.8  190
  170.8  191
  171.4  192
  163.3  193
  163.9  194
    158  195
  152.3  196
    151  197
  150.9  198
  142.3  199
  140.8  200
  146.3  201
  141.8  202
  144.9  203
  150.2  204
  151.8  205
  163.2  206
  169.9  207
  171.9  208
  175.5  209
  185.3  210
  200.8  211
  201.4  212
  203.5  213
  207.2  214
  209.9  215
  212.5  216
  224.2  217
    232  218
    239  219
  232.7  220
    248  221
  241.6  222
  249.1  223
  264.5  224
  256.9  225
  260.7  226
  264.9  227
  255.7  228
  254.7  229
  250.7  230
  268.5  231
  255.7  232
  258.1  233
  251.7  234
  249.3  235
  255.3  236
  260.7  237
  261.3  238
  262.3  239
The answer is 0.8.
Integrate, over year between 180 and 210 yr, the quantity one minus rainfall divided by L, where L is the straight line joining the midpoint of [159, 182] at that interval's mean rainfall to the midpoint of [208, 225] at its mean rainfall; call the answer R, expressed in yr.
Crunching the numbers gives 7.3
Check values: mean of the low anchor 235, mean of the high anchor 220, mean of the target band 172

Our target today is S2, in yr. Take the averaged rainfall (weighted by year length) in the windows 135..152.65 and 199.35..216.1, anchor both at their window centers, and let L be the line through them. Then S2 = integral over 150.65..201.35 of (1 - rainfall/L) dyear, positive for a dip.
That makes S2 3.56 yr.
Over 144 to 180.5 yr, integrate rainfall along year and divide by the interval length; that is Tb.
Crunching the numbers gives 247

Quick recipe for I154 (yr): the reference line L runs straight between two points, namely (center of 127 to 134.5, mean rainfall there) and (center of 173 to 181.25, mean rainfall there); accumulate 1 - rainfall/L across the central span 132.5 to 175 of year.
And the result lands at 3.5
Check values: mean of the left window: 316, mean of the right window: 250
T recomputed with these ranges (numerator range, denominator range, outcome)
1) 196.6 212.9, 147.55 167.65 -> 0.69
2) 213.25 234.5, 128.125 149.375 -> 0.82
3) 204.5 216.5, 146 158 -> 0.70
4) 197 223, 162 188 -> 0.81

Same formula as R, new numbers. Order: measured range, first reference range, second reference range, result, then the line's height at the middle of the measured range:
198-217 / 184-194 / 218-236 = 3.51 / 212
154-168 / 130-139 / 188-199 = 1.32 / 243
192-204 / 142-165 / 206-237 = 4.34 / 237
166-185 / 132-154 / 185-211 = -3.02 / 213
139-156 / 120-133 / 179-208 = -0.52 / 268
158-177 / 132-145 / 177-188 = 0.97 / 246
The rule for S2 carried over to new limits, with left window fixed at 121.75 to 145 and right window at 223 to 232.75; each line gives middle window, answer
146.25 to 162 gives 2.3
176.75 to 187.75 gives 2.3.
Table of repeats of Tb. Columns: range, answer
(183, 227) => 190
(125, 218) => 231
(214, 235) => 246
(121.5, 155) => 294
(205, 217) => 191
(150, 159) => 258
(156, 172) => 226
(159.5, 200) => 207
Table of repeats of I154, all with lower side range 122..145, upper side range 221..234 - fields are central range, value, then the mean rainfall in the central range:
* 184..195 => 4.1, 173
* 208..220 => 2.5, 208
